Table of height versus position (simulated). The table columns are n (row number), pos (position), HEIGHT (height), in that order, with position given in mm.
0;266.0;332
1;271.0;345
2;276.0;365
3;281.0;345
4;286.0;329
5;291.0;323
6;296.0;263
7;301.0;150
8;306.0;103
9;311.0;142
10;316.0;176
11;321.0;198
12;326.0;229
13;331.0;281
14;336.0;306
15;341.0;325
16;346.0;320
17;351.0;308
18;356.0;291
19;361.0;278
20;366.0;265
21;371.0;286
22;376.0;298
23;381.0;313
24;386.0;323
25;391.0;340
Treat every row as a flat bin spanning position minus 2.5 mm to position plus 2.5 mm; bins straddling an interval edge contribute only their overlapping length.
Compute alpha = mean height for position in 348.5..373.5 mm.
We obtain 286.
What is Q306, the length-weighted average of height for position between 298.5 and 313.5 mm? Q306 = 132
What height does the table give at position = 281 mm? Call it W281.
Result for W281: 345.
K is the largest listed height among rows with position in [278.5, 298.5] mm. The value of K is 345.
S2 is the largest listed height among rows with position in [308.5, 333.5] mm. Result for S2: 281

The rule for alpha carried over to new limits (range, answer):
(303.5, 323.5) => 155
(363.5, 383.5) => 290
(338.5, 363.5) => 304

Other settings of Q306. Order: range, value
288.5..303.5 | 245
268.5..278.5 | 355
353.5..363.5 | 284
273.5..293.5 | 340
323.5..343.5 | 285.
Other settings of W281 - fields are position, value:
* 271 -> 345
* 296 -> 263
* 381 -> 313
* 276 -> 365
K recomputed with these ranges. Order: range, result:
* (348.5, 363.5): 308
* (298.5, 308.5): 150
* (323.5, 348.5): 325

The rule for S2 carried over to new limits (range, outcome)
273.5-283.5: 365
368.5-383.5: 313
